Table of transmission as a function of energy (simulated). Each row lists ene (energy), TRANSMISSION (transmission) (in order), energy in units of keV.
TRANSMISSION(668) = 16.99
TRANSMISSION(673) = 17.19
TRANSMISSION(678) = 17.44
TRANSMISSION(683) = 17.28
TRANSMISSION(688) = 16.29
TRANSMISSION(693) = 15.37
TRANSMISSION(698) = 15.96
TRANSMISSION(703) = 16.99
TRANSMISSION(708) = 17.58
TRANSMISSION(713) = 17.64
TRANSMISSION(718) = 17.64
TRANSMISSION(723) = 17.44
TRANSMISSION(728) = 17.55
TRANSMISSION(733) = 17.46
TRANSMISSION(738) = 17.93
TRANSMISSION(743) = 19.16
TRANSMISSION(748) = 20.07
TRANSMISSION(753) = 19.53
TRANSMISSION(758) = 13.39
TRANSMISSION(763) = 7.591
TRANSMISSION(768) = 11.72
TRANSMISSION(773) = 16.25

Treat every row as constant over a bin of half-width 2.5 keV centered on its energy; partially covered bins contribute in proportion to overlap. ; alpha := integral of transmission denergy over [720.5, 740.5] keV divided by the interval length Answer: 17.6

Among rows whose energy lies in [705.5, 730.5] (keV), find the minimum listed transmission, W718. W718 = 17.44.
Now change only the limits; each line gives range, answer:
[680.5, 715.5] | 15.37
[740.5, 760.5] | 13.39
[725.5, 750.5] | 17.46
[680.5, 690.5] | 16.29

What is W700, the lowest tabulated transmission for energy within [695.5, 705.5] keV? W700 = 15.96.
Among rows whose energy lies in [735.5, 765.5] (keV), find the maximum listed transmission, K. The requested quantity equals 20.07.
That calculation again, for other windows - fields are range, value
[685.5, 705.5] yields 16.99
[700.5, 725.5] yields 17.64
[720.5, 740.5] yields 17.93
